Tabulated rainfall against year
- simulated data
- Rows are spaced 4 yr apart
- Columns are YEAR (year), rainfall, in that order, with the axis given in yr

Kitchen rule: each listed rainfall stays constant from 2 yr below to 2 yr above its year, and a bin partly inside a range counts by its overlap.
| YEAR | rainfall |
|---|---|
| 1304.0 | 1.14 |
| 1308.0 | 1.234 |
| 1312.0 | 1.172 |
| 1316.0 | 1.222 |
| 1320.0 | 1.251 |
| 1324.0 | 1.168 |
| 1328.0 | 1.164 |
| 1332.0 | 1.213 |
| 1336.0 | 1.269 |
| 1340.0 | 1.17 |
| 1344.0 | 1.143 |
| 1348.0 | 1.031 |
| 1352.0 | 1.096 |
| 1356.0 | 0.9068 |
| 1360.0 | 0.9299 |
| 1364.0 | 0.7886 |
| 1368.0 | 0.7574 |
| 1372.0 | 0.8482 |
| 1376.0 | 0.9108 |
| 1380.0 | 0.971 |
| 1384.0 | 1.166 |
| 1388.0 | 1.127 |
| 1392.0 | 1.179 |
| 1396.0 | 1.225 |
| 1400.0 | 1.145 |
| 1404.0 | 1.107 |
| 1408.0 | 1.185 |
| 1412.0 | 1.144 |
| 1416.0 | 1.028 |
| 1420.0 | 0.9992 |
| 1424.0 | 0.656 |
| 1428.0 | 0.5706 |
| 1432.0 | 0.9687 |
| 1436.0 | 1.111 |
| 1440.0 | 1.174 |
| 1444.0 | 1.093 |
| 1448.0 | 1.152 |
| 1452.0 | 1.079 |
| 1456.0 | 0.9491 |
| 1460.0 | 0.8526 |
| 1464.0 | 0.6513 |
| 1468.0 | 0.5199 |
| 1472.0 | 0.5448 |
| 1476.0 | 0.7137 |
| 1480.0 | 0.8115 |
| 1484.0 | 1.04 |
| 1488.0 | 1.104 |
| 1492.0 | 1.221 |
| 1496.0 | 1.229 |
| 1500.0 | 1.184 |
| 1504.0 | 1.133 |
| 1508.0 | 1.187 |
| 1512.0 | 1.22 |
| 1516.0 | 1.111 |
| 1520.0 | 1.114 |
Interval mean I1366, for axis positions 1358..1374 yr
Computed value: 0.831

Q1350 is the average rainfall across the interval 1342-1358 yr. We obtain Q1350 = 1.04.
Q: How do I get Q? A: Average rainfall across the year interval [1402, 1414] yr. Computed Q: 1.15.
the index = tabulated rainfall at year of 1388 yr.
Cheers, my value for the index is 1.127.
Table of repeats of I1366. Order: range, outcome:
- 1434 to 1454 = 1.12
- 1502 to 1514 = 1.18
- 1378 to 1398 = 1.13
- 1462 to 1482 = 0.648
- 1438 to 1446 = 1.13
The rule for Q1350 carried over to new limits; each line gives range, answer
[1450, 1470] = 0.81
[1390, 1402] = 1.18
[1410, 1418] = 1.09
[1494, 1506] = 1.18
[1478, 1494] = 1.04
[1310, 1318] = 1.2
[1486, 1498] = 1.18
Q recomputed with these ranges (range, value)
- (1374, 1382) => 0.941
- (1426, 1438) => 0.883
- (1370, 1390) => 1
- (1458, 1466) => 0.752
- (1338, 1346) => 1.16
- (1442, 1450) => 1.12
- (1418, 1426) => 0.828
